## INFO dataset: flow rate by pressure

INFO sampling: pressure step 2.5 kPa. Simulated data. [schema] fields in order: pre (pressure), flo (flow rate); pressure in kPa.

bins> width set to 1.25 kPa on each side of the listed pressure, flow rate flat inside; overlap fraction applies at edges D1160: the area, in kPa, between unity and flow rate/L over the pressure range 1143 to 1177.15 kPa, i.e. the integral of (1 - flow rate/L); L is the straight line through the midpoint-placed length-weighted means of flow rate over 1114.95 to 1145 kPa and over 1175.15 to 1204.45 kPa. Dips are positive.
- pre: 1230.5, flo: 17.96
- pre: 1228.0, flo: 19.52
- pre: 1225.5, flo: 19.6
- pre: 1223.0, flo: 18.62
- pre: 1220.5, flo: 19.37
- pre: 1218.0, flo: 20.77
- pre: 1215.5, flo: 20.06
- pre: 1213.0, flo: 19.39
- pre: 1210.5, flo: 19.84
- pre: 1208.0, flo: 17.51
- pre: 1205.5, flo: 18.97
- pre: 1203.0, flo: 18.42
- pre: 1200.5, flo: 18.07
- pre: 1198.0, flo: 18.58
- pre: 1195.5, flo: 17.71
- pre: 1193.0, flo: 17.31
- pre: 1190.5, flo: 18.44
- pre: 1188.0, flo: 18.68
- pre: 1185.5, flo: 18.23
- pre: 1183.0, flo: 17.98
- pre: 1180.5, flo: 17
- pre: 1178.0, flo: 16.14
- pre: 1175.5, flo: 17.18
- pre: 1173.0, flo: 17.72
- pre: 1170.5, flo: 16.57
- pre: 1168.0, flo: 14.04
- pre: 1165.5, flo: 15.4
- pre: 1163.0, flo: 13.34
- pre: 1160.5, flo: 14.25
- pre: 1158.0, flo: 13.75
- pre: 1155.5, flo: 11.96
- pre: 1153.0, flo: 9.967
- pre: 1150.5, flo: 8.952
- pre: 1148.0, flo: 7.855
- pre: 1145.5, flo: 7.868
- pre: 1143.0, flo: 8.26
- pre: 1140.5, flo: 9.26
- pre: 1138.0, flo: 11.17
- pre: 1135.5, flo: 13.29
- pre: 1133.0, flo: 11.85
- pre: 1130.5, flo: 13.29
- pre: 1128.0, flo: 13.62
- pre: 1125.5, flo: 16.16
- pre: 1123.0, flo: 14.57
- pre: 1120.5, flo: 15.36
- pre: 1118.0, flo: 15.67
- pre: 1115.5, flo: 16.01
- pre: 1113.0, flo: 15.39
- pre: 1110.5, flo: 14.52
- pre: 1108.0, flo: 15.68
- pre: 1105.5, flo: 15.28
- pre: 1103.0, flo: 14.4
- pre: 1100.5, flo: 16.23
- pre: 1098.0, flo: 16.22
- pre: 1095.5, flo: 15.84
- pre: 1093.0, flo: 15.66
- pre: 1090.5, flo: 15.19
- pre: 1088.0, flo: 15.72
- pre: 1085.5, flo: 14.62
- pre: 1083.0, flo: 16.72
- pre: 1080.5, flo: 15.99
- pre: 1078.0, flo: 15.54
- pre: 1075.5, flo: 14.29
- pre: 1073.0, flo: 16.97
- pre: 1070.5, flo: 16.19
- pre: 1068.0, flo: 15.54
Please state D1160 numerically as 6.0 kPa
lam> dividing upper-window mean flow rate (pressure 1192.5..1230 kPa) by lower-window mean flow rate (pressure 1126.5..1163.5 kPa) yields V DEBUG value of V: 1.68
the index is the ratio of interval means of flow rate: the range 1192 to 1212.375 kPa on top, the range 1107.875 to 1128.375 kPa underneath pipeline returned 1.2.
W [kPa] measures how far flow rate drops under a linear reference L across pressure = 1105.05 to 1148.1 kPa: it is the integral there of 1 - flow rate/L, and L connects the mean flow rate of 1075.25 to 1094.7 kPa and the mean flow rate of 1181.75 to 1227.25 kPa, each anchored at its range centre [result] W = 8.90 kPa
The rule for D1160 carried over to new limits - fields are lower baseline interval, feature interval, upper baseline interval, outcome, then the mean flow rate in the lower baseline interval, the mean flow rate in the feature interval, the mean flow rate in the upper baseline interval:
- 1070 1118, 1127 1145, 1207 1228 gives 5.9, 15.6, 11.4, 19.4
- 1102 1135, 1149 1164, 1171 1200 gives 4.1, 14.7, 11.9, 17.7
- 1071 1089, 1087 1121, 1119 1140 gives -2.0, 15.7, 15.5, 13.5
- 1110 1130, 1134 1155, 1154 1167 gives 6.7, 15.1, 9.69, 13.7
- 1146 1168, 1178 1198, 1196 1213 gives -2.0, 11.9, 17.8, 18.6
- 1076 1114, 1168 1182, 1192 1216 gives 0.8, 15.5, 16.7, 18.6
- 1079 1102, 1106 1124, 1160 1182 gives 0.5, 15.8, 15.3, 15.8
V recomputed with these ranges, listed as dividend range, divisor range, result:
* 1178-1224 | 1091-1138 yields 1.25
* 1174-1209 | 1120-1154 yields 1.56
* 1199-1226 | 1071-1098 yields 1.22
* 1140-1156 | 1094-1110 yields 0.58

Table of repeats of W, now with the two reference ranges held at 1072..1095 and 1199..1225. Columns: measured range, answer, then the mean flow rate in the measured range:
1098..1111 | 0.7 kPa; 15.4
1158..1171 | 2.4 kPa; 14.5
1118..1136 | 2.8 kPa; 14.2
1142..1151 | 4.8 kPa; 8.17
